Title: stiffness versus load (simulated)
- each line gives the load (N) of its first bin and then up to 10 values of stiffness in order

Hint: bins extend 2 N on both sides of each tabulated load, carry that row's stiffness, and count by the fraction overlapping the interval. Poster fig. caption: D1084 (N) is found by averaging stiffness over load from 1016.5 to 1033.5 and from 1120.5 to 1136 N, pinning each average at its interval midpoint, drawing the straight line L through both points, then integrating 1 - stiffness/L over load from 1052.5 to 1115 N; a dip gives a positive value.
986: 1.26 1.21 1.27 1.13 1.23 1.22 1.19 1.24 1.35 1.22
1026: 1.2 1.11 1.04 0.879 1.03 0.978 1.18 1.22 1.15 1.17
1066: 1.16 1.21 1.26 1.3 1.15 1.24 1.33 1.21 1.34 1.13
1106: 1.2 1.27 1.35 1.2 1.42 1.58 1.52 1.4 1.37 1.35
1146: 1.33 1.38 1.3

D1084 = 6.0 N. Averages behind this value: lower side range 1.2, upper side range 1.48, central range 1.23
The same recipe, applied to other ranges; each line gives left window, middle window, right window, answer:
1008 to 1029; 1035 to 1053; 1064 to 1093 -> 3.0 N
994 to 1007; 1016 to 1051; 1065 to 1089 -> 3.0 N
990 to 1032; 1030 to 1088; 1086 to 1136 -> 5.9 N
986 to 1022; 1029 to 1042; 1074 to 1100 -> 2.5 N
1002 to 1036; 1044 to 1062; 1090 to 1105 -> 1.2 N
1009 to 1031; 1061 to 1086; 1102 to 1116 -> 0.6 N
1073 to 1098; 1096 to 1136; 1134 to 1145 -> -0.7 N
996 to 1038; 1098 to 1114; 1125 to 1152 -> 1.3 N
